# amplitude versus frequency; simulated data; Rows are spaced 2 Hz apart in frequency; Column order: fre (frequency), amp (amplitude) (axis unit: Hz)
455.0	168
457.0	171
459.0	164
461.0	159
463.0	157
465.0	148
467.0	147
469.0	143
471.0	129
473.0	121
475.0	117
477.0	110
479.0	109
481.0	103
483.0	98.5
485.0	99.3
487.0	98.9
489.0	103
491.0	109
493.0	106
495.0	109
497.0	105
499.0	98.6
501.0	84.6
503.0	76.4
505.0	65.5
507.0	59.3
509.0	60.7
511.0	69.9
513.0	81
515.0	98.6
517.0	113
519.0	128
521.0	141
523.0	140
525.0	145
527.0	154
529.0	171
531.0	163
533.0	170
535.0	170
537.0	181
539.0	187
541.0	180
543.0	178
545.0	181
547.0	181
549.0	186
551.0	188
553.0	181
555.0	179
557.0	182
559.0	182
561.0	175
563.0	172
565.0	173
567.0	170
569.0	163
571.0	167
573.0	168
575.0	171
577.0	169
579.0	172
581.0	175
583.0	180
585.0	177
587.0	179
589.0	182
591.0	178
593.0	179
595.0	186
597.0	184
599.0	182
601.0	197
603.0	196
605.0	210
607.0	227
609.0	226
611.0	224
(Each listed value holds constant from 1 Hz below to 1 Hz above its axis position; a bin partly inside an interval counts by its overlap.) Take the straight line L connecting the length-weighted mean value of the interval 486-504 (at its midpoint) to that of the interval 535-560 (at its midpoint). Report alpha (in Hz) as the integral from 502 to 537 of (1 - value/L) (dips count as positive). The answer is 5.32 Hz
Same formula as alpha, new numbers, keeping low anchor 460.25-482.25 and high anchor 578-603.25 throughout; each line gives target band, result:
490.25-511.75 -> 8.58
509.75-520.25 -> 3.60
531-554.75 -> -2.69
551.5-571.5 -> -0.69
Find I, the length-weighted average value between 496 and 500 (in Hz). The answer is 102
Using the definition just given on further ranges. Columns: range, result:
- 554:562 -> 180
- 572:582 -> 171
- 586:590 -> 180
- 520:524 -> 140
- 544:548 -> 181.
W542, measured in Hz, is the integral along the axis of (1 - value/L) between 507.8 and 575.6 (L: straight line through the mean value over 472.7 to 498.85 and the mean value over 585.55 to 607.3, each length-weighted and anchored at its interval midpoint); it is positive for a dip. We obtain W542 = -3.5 Hz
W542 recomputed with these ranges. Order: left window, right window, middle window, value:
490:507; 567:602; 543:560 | -4.49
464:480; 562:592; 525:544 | -2.00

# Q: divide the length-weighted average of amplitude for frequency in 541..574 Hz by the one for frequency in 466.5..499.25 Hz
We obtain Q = 1.6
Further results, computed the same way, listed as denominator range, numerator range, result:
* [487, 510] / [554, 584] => 1.94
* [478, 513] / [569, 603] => 1.95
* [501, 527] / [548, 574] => 1.76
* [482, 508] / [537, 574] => 1.90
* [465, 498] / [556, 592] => 1.53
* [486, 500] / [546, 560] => 1.75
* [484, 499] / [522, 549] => 1.63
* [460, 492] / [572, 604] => 1.47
